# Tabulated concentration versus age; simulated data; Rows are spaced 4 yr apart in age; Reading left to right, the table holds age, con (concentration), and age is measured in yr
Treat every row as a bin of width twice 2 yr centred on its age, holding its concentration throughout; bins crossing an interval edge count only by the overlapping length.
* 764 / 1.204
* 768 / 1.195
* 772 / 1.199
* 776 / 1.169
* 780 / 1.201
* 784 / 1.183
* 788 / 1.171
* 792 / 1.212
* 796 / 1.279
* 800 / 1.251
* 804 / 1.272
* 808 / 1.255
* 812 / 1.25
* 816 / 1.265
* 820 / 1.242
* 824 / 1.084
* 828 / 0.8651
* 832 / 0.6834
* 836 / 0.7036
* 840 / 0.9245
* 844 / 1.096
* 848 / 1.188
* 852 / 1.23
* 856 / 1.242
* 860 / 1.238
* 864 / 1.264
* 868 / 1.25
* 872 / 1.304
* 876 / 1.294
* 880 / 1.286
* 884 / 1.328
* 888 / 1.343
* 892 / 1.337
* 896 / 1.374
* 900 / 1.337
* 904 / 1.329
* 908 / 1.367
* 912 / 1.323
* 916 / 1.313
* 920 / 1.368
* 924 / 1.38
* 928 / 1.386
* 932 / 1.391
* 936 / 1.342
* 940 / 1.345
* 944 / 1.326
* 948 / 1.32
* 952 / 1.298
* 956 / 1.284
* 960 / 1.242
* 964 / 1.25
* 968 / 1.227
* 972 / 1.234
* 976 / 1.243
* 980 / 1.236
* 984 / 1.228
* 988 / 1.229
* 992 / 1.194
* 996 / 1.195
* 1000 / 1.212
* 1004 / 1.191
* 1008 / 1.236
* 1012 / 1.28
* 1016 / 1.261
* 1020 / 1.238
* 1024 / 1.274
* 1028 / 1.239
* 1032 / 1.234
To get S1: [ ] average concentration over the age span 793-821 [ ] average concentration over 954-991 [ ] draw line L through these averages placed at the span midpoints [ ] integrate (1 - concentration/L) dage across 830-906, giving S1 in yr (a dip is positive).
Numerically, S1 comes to 3.3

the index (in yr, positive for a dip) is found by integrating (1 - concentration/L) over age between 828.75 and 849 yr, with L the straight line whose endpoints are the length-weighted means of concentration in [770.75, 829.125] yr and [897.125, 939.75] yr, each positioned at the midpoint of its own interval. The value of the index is 5.6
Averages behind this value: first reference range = 1.2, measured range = 0.902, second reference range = 1.35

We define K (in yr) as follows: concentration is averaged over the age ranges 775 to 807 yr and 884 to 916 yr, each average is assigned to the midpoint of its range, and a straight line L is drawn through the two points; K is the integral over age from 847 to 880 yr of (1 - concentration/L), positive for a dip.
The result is 1.16 yr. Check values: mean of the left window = 1.22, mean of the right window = 1.34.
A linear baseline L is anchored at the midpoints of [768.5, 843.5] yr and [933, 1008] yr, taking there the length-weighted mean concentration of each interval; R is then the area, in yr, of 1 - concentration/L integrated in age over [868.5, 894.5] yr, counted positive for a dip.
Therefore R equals -2.8 yr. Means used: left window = 1.12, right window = 1.26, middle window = 1.31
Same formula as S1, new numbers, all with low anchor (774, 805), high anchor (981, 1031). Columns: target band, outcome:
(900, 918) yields -1.6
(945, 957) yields -0.7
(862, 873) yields -0.4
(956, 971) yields -0.2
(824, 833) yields 2.7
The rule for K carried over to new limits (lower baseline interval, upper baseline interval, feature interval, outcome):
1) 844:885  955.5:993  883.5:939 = -4.7 yr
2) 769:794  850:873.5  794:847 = 5.5 yr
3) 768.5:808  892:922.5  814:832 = 2.7 yr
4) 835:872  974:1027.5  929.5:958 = -3.1 yr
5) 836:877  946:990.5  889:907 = -2.1 yr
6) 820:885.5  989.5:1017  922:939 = -2.8 yr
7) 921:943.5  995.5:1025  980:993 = 0.6 yr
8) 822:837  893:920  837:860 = -3.7 yr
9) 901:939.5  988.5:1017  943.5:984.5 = 0.8 yr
